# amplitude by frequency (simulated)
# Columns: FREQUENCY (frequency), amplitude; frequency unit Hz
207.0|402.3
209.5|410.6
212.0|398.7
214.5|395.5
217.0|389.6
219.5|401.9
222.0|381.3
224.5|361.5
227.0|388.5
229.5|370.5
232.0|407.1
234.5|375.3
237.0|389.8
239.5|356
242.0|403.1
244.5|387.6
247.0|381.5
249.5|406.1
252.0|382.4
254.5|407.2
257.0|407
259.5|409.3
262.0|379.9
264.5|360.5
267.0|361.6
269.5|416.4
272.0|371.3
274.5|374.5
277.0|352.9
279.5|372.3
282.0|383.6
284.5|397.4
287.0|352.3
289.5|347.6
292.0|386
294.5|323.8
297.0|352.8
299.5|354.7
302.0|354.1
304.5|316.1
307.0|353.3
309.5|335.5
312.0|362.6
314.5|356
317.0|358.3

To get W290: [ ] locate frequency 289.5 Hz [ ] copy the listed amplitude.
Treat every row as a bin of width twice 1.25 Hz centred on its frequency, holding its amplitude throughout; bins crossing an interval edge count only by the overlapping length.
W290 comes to 347.6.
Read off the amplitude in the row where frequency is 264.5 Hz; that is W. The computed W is 360.5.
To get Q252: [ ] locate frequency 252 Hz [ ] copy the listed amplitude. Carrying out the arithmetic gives 382.4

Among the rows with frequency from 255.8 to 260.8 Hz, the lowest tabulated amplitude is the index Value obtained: 407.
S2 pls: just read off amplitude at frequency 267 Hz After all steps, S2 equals 361.6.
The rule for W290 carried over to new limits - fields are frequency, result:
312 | 362.6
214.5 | 395.5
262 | 379.9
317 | 358.3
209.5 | 410.6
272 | 371.3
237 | 389.8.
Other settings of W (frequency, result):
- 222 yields 381.3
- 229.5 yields 370.5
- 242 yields 403.1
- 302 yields 354.1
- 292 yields 386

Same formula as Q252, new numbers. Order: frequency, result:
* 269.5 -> 416.4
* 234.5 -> 375.3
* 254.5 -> 407.2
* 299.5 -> 354.7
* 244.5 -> 387.6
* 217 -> 389.6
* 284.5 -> 397.4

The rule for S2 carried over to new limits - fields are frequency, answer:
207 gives 402.3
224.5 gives 361.5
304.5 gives 316.1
